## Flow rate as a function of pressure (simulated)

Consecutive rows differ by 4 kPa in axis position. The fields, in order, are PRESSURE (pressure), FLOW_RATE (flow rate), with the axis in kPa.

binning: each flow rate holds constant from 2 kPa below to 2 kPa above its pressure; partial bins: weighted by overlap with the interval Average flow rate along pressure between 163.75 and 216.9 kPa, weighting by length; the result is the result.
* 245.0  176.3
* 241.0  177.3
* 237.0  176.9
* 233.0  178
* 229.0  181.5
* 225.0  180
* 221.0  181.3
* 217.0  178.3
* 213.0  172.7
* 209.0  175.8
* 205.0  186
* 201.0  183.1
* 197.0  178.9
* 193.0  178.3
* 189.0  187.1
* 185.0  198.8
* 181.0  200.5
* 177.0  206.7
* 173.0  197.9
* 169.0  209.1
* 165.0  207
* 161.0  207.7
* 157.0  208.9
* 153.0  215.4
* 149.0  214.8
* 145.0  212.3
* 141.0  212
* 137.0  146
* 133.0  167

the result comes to 190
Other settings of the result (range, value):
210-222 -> 177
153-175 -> 207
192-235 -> 179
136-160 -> 204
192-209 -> 181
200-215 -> 179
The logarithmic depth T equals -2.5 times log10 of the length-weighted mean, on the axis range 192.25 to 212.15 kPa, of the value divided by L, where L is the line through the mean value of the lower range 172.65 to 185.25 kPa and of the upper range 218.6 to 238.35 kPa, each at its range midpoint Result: 0.065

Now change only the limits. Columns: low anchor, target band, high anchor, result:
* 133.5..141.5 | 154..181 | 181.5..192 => -0.12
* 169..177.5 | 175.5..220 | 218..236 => 0.04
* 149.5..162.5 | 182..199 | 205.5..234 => 0.04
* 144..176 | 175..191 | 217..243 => 0.01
